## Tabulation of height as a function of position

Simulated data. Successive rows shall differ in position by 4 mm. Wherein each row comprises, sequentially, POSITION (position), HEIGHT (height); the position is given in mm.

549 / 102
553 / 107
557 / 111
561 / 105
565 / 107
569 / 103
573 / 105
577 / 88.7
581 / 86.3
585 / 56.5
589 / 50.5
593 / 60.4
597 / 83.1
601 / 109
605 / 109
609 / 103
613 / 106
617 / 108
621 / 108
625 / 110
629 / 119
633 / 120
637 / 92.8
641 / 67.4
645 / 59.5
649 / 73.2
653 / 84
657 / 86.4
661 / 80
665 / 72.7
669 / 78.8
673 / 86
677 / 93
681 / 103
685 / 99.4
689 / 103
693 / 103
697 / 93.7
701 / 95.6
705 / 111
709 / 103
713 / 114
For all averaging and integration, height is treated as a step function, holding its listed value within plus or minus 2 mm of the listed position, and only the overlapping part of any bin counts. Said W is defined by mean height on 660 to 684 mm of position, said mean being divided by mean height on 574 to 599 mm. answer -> 1.20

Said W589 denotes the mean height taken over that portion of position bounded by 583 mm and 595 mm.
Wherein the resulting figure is 55.8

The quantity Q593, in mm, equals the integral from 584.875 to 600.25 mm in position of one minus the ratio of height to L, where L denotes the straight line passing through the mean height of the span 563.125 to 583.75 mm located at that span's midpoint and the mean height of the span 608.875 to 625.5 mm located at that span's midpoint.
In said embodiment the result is 5.2 mm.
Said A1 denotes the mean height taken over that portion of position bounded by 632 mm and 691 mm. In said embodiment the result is 86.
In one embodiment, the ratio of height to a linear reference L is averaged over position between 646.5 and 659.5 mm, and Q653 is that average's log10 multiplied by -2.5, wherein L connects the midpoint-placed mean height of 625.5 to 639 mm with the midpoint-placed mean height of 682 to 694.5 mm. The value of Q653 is 0.31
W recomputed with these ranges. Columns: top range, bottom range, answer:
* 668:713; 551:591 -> 1.07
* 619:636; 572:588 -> 1.40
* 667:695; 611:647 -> 0.96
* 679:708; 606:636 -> 0.92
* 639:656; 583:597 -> 1.20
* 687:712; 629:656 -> 1.19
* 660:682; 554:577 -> 0.81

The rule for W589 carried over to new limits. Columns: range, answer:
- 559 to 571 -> 105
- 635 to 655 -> 75.4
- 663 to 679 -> 82.6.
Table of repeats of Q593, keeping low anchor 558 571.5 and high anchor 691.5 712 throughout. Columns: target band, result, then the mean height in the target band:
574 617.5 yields 7.3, 87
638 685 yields 9.8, 81.4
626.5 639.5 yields -0.7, 109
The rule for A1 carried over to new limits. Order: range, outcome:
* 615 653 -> 94.7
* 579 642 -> 93.5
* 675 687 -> 98.5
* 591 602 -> 81.9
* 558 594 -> 86.1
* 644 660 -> 77.1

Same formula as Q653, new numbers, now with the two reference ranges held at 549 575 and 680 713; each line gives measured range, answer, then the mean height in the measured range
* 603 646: 0.032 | 101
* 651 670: 0.270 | 80.5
